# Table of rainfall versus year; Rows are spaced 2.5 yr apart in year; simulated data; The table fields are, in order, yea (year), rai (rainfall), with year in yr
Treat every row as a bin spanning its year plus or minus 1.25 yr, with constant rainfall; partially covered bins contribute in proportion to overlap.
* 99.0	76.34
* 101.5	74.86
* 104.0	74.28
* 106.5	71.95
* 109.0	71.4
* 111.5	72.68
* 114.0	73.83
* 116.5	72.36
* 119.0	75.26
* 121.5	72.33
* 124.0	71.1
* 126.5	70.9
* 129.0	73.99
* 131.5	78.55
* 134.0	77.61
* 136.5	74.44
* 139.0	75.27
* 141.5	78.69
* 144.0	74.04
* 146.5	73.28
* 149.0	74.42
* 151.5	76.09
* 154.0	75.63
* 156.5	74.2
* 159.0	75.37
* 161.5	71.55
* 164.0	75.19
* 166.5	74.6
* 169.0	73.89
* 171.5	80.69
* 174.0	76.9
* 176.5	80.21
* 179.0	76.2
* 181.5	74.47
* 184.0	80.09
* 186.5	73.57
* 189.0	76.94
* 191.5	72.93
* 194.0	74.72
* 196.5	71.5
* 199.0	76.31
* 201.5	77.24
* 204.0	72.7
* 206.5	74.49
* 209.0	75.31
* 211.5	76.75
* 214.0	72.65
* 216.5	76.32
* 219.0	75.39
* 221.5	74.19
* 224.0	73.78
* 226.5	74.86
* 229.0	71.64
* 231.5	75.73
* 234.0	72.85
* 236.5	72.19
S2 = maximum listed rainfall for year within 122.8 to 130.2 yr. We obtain 73.99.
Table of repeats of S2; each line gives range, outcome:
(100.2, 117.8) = 74.86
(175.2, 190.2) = 80.21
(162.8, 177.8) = 80.69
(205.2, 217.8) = 76.75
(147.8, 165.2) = 76.09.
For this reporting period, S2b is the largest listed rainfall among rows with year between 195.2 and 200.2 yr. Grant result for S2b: 76.31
